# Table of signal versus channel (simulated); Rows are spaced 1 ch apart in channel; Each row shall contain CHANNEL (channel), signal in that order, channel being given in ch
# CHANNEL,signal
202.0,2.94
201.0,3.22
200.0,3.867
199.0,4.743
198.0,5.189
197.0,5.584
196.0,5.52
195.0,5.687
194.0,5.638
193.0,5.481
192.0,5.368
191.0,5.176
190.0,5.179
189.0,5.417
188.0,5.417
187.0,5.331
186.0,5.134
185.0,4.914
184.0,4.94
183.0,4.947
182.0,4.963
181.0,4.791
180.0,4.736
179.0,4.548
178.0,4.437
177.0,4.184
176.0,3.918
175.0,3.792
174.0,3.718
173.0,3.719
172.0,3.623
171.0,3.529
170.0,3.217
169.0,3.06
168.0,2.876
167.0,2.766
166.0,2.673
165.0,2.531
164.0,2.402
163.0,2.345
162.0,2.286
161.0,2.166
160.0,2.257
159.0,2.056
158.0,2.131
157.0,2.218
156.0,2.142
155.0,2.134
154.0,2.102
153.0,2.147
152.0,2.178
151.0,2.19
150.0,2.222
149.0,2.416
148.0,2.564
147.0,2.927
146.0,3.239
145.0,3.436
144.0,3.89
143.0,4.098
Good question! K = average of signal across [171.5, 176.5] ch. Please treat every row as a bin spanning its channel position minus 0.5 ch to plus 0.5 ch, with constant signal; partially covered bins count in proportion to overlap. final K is 3.75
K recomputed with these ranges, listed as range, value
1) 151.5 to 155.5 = 2.14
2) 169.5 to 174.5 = 3.56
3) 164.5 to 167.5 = 2.66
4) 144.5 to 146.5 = 3.34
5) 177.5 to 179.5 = 4.49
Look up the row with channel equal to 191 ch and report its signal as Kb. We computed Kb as 5.176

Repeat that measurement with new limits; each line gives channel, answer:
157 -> 2.218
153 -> 2.147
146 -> 3.239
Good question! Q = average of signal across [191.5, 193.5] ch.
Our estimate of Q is 5.42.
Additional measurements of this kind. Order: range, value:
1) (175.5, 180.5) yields 4.36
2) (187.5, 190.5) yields 5.34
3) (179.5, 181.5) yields 4.76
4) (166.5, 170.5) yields 2.98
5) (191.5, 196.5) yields 5.54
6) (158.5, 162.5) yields 2.19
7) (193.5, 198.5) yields 5.52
